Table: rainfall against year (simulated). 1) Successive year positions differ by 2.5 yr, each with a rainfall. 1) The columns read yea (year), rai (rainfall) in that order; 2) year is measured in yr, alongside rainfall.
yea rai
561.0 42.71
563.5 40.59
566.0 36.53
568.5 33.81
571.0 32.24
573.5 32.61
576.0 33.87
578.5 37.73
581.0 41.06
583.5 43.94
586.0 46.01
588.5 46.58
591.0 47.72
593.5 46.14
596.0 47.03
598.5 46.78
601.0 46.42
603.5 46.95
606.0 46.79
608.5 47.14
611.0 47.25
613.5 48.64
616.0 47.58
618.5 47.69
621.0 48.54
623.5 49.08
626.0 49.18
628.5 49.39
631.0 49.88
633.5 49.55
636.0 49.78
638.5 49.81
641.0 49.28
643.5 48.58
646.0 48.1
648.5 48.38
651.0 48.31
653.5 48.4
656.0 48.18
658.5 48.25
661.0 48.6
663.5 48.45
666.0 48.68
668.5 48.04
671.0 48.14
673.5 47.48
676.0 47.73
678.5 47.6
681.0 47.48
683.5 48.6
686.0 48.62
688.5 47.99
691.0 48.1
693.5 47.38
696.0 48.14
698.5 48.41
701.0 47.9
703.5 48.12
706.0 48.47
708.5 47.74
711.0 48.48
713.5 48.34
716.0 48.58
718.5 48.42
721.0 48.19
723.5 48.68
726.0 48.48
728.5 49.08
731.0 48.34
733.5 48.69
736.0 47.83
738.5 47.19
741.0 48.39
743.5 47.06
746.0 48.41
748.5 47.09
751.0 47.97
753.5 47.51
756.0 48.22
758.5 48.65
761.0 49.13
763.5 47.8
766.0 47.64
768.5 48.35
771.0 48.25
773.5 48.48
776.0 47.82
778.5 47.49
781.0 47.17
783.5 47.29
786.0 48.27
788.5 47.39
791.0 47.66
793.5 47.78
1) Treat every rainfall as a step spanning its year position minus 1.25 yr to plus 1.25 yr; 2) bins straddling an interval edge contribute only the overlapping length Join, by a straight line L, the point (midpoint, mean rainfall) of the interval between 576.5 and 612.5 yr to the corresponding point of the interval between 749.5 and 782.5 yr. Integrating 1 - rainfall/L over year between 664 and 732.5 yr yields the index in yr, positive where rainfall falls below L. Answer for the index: -1.8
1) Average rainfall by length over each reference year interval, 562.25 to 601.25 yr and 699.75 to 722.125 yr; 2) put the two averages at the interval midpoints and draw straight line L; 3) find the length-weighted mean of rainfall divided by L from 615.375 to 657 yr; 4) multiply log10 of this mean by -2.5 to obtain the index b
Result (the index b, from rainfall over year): -0.11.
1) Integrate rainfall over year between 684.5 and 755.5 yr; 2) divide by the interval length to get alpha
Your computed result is 48.1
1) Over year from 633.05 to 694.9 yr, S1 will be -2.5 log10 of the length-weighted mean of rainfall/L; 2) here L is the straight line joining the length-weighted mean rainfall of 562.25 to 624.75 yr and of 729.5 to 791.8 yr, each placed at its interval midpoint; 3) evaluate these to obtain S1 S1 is -0.069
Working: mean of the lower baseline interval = 43.5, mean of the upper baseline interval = 47.9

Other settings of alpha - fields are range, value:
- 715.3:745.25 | 48.2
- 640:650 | 48.6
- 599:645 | 48.4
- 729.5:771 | 48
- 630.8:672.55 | 48.7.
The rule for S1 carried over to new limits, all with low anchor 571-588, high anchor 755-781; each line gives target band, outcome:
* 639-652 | -0.15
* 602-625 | -0.17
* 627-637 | -0.19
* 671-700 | -0.09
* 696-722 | -0.07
